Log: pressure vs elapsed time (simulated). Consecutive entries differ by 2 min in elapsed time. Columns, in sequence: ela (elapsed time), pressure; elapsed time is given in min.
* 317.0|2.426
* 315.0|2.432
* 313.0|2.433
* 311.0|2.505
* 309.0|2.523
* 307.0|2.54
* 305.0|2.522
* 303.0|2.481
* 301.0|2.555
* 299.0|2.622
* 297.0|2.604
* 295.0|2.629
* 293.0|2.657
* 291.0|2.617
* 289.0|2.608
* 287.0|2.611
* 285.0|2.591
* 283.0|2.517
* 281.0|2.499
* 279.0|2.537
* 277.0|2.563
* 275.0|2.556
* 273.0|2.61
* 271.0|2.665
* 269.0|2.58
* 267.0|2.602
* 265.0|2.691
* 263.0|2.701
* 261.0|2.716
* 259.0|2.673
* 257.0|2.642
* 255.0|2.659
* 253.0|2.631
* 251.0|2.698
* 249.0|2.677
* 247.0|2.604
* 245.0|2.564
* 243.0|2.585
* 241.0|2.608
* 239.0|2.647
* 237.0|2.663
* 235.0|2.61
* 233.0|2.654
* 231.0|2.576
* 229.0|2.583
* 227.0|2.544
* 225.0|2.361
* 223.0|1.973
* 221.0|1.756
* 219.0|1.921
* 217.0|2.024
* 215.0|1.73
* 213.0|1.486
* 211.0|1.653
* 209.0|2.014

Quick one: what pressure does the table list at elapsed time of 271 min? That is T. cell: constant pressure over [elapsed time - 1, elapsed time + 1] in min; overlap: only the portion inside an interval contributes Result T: 2.665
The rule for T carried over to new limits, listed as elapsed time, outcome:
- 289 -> 2.608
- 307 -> 2.54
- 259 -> 2.673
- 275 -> 2.556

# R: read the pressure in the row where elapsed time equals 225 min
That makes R 2.361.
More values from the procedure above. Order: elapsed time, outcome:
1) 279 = 2.537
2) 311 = 2.505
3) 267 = 2.602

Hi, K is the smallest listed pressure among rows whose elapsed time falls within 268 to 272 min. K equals 2.58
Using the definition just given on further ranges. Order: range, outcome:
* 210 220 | 1.486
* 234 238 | 2.61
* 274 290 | 2.499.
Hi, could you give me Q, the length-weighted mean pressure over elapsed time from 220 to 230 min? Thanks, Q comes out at 2.24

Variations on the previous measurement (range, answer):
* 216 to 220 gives 1.97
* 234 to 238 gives 2.64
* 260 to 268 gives 2.68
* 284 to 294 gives 2.62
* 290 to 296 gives 2.63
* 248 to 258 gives 2.66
